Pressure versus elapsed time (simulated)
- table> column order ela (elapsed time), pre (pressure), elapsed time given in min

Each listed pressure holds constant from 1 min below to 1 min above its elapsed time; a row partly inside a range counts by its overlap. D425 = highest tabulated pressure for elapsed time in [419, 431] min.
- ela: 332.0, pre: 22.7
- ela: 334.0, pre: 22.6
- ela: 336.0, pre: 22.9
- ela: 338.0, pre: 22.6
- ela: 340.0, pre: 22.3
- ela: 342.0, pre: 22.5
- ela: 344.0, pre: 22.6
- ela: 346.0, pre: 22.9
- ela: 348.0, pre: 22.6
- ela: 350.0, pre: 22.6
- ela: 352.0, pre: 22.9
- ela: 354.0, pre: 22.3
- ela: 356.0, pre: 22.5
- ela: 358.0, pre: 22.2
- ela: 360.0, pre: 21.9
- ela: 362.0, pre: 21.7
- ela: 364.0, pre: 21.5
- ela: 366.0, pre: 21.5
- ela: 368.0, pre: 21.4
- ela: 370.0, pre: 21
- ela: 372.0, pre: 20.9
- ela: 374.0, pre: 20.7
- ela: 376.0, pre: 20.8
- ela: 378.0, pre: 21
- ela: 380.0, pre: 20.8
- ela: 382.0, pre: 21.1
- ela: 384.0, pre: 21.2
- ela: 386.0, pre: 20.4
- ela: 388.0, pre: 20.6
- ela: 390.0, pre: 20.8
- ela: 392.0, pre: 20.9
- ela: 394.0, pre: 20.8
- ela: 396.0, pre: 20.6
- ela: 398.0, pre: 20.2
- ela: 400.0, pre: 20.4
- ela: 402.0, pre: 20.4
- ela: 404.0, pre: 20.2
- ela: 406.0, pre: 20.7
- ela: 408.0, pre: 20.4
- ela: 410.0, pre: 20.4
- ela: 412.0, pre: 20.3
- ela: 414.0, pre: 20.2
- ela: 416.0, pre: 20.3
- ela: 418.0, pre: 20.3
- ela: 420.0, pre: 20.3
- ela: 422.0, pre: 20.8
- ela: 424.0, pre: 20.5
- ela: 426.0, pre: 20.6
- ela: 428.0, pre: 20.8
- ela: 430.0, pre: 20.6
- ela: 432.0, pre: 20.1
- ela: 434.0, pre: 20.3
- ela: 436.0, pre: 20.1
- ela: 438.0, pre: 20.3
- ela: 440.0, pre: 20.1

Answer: 20.8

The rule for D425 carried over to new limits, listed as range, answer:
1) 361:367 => 21.7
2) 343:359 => 22.9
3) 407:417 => 20.4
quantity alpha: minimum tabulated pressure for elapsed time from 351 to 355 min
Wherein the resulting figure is 22.3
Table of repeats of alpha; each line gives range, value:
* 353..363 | 21.7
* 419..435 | 20.1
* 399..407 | 20.2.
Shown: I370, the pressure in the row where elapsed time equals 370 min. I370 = 21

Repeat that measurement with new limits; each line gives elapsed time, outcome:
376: 20.8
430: 20.6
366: 21.5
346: 22.9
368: 21.4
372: 20.9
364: 21.5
